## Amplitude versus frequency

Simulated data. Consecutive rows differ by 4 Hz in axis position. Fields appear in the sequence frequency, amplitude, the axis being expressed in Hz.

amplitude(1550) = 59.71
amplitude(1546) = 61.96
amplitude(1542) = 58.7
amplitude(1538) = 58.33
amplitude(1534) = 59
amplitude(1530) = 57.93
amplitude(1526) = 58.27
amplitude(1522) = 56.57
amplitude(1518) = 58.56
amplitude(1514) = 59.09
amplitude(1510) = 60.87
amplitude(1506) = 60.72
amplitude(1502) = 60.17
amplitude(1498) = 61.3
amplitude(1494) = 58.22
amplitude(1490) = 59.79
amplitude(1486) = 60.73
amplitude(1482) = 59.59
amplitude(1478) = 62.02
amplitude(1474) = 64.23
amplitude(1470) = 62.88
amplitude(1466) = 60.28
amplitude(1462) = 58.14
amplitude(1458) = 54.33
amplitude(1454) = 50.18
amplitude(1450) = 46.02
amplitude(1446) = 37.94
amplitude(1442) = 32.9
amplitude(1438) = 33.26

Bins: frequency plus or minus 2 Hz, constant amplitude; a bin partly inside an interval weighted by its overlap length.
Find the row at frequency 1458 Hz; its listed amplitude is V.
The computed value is 54.33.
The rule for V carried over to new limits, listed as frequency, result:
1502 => 60.17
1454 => 50.18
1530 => 57.93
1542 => 58.7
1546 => 61.96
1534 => 59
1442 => 32.9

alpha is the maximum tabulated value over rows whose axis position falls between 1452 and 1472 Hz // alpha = 62.88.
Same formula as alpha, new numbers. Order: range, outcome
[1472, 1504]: 64.23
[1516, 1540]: 59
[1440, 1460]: 54.33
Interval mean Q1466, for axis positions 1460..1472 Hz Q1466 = 60.4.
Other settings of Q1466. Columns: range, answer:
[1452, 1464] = 54.2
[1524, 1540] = 58.4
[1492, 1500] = 59.8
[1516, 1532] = 57.8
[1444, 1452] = 42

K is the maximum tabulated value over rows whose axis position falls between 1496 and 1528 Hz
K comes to 61.3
